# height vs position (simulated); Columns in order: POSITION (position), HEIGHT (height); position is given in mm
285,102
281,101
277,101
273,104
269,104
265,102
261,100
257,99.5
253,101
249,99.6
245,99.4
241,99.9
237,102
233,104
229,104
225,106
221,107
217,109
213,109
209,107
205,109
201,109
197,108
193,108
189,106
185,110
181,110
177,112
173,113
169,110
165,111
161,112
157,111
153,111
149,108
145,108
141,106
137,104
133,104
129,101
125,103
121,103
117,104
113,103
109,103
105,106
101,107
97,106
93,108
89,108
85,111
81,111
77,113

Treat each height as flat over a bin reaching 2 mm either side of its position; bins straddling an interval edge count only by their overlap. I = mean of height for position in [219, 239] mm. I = 105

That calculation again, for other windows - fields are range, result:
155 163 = 112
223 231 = 105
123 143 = 104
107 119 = 103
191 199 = 108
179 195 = 108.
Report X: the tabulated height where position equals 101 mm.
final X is 107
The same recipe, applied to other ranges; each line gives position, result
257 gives 99.5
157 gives 111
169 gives 110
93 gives 108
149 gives 108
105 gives 106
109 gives 103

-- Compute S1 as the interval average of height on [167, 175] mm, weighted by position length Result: 112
